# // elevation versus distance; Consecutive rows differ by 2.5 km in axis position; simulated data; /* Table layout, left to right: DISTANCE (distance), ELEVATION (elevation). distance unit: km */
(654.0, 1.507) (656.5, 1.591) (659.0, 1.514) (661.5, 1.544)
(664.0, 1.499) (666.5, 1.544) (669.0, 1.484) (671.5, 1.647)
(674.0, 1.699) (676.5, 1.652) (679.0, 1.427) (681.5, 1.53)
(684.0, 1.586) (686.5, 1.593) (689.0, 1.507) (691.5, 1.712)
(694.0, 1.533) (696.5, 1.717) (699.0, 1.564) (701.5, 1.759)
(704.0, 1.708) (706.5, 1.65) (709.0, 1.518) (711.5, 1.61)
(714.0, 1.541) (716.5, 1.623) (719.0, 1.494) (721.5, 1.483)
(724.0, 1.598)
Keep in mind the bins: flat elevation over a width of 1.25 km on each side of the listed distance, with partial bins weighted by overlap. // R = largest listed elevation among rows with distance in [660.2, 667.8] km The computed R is 1.544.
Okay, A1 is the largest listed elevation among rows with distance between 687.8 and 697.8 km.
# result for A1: 1.717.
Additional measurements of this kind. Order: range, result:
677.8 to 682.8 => 1.53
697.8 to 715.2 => 1.759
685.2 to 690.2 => 1.593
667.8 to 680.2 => 1.699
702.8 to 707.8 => 1.708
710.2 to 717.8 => 1.623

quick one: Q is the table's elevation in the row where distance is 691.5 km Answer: 1.712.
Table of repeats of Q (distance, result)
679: 1.427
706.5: 1.65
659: 1.514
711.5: 1.61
